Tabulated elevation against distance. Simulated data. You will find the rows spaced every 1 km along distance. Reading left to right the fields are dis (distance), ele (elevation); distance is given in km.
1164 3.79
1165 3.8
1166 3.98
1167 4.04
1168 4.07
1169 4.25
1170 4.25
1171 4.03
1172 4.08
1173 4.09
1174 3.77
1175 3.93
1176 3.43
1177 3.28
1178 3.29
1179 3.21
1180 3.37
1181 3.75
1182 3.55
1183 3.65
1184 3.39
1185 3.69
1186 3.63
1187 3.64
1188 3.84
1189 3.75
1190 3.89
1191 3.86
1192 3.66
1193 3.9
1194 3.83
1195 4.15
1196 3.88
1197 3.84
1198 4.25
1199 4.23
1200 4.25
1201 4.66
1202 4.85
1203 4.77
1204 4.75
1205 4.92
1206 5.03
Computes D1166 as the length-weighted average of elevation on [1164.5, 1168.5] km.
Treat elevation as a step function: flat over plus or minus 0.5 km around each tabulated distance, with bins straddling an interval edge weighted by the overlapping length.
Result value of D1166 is 3.97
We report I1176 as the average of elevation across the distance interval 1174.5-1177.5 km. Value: 3.55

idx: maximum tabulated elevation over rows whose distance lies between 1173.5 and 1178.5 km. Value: 3.93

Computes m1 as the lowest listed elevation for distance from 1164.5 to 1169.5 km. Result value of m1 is 3.8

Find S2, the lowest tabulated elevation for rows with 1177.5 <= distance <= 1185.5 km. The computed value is 3.21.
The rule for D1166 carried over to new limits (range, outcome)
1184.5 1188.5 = 3.7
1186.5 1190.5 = 3.78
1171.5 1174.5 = 3.98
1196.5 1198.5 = 4.04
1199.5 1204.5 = 4.66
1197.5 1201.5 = 4.35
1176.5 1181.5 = 3.38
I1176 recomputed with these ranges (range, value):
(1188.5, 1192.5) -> 3.79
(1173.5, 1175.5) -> 3.85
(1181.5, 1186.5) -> 3.58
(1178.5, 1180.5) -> 3.29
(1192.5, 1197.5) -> 3.92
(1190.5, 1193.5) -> 3.81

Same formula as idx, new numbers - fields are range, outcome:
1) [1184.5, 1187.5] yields 3.69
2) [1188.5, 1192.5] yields 3.89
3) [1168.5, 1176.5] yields 4.25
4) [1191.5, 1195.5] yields 4.15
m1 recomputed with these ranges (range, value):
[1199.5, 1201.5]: 4.25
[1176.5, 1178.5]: 3.28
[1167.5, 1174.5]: 3.77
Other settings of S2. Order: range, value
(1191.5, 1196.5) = 3.66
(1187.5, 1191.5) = 3.75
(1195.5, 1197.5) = 3.84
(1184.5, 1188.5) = 3.63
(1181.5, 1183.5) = 3.55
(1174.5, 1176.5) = 3.43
